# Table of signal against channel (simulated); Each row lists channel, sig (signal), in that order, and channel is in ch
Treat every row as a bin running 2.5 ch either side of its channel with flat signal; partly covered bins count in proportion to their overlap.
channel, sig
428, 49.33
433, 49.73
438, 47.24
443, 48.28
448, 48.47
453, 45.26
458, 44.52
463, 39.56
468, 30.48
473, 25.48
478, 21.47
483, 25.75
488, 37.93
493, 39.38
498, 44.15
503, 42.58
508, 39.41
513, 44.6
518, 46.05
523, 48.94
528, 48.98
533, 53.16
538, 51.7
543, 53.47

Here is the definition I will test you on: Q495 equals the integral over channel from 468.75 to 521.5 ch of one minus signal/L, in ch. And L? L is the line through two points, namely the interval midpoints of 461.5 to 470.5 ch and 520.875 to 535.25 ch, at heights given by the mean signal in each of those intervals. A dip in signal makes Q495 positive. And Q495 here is 7.1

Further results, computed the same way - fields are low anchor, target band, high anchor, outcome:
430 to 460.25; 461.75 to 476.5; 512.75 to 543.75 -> 5.38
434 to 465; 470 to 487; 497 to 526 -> 7.35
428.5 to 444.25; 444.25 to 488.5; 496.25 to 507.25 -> 9.98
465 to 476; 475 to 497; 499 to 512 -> 1.76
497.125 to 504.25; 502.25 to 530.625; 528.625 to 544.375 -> 1.20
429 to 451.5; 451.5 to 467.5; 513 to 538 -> 2.34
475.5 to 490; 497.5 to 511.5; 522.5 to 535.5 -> -1.27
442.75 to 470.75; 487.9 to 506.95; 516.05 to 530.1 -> 1.87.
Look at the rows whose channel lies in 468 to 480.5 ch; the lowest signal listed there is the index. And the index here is 21.47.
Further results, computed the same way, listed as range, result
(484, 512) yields 37.93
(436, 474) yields 25.48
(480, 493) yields 25.75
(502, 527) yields 39.41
